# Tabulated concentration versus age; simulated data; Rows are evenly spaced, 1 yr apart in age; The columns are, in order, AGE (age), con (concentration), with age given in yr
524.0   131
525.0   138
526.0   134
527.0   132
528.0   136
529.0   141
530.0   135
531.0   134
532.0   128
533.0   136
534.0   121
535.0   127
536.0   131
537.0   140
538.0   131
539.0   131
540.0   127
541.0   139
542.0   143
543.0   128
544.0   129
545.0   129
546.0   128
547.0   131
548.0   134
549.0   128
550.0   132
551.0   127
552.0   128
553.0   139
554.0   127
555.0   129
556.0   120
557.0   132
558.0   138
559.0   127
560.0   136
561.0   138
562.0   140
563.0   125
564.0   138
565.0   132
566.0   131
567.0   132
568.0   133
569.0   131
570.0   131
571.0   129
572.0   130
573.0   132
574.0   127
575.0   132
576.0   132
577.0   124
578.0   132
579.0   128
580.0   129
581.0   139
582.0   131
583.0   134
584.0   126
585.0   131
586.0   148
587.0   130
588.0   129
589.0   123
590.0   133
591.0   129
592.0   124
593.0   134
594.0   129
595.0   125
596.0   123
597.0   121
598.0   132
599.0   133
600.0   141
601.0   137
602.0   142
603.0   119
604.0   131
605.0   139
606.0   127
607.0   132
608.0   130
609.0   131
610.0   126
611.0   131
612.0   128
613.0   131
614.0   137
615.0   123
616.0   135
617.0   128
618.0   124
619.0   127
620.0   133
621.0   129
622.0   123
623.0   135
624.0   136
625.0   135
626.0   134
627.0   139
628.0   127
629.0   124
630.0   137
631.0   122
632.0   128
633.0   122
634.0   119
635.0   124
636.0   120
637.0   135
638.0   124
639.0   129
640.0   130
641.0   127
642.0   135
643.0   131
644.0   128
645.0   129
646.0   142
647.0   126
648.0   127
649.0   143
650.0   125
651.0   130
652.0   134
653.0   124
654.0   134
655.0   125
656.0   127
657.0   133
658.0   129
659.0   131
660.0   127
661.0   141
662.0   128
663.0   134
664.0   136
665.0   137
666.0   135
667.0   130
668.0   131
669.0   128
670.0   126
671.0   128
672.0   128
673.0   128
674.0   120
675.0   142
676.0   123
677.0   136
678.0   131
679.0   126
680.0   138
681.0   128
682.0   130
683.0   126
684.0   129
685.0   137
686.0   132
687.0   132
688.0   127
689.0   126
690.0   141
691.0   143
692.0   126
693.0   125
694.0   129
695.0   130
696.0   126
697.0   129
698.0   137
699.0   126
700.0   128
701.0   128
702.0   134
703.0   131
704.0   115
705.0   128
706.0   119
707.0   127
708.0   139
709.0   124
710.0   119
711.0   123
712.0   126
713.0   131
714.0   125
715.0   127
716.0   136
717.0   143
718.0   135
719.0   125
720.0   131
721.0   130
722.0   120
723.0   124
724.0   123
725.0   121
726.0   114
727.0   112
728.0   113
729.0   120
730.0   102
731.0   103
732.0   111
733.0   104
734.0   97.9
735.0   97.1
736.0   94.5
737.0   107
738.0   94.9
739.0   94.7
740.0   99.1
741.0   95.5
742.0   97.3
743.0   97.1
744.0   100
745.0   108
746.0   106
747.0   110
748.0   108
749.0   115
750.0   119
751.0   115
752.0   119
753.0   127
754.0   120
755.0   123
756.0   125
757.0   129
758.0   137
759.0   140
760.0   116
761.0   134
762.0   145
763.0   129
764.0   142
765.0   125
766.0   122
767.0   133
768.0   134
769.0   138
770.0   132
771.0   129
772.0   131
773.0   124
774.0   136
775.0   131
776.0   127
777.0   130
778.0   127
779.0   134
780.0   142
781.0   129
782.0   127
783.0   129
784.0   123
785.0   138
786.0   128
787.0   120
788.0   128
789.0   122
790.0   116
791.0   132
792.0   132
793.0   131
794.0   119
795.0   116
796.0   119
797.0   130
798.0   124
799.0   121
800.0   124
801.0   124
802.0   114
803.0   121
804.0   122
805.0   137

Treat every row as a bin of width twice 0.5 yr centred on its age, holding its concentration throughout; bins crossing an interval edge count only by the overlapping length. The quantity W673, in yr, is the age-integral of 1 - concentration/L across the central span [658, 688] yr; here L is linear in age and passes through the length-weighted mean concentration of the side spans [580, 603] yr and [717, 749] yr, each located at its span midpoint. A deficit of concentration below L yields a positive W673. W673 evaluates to -3.0 yr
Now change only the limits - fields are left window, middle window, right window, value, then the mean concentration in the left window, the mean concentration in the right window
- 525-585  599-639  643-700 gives 0.4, 132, 131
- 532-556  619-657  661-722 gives 0.2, 131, 130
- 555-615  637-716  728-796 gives -2.7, 131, 120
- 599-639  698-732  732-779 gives -0.6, 130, 119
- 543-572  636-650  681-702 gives 0.0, 131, 130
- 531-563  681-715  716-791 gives -1.4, 131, 121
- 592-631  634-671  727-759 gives -1.8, 131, 110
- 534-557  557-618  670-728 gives -0.5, 131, 128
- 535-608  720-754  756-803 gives 5.1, 131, 128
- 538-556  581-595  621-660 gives -0.1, 131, 130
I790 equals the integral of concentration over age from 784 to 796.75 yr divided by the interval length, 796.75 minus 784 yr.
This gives 125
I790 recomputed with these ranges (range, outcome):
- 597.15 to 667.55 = 130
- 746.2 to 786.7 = 128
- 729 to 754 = 106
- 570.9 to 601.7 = 131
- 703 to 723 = 128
